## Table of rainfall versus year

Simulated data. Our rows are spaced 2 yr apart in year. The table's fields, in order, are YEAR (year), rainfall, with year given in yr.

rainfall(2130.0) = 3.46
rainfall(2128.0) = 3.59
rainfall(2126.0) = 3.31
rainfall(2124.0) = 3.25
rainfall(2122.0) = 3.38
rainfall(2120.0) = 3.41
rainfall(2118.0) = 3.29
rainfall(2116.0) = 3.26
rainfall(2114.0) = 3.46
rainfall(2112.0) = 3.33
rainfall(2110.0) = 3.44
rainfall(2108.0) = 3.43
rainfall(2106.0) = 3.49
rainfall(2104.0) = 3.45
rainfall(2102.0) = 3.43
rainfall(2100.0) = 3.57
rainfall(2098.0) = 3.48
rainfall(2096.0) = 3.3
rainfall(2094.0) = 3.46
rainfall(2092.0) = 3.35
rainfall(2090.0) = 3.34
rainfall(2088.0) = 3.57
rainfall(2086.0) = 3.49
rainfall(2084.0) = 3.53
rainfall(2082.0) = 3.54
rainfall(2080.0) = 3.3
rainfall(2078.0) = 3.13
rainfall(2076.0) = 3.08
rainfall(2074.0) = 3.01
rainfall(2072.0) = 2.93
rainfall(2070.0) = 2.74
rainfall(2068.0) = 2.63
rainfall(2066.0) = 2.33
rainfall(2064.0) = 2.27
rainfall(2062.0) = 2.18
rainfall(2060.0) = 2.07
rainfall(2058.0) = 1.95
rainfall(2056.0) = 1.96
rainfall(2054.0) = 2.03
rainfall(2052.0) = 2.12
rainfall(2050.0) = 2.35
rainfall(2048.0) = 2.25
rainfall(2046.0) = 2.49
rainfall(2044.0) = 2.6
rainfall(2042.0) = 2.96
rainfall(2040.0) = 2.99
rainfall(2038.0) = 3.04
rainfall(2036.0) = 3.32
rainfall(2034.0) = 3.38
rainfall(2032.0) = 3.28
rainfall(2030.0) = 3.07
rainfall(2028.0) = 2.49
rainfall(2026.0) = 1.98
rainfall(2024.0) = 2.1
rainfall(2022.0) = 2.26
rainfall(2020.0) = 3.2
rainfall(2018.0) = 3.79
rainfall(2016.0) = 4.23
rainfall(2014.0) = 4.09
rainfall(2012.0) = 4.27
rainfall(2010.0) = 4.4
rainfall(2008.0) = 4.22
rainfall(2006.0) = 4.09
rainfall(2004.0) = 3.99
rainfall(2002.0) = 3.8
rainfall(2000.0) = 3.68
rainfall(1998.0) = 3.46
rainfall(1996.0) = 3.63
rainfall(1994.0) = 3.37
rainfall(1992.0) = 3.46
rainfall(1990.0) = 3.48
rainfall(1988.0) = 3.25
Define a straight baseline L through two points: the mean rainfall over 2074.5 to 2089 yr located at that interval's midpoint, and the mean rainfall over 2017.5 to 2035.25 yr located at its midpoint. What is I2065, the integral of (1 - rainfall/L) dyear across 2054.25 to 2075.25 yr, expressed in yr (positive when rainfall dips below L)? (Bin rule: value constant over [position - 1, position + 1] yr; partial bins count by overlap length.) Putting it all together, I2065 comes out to 5.3 yr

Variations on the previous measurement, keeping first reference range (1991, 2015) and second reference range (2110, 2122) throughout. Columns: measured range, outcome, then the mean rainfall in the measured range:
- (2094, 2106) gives -0.06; 3.45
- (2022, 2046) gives 5.99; 2.8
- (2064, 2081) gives 3.34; 2.86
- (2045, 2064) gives 7.71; 2.16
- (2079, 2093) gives 0.20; 3.45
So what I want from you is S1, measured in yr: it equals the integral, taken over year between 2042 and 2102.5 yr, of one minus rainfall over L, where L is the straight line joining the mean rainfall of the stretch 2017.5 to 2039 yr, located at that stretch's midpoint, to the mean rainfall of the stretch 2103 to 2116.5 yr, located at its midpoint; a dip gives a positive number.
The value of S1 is 6.4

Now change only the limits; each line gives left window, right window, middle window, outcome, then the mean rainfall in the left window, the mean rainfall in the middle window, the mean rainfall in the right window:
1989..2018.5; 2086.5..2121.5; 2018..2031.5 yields 4.1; 3.87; 2.64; 3.42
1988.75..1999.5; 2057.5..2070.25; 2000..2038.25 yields -4.5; 3.48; 3.44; 2.3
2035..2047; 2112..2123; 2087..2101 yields -1.0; 2.9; 3.44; 3.36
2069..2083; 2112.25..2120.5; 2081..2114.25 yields -2.2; 3.1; 3.45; 3.35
